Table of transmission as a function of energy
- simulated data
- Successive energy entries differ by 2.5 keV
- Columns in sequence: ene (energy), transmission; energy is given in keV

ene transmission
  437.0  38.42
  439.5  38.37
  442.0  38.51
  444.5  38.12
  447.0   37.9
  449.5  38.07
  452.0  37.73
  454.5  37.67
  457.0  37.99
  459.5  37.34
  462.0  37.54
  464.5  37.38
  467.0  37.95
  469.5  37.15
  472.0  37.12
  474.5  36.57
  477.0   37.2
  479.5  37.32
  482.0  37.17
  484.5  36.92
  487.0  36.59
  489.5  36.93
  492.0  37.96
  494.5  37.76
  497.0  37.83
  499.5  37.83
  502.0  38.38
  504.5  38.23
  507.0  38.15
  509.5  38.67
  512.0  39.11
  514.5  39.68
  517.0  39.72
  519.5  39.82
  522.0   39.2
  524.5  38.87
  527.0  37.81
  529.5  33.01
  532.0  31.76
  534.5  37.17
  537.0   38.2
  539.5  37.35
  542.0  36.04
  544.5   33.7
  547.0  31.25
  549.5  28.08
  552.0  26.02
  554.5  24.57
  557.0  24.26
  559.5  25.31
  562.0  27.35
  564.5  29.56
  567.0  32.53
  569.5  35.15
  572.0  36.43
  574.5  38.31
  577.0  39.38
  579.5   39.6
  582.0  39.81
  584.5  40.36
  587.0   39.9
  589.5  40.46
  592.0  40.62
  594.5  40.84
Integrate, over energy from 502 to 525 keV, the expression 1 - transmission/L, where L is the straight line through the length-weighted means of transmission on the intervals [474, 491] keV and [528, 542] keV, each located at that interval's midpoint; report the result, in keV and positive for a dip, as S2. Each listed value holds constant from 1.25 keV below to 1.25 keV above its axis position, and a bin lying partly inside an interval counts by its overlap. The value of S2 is -1.8 keV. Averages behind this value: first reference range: 37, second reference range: 35.6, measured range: 39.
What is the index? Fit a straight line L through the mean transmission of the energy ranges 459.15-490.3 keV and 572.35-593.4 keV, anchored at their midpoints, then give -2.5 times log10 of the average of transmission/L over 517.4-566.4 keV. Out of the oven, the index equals 0.18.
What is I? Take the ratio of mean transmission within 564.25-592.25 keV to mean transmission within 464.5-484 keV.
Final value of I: 1.02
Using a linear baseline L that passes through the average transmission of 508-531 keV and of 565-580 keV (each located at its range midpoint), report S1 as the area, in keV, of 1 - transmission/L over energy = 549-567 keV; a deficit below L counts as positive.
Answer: 4.9 keV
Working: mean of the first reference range 38.4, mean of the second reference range 36.4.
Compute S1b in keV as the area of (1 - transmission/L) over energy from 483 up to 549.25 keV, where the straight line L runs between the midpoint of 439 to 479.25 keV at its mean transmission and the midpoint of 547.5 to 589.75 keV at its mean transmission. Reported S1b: -3.3 keV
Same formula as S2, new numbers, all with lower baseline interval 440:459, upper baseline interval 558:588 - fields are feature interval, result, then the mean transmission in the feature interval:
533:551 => 0.8 keV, 34.4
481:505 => -0.4 keV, 37.5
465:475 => 0.1 keV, 37.3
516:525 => -0.8 keV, 39.4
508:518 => -0.7 keV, 39.3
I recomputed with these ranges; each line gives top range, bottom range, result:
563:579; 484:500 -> 0.94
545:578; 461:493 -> 0.82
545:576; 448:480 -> 0.80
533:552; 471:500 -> 0.91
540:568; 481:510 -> 0.77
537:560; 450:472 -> 0.80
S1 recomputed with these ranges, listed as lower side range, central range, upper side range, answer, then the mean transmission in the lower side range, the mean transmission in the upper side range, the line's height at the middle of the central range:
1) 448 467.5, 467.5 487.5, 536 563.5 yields -0.5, 37.7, 30.1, 36.1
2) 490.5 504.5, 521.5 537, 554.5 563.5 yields -2.3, 38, 25.6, 31.6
